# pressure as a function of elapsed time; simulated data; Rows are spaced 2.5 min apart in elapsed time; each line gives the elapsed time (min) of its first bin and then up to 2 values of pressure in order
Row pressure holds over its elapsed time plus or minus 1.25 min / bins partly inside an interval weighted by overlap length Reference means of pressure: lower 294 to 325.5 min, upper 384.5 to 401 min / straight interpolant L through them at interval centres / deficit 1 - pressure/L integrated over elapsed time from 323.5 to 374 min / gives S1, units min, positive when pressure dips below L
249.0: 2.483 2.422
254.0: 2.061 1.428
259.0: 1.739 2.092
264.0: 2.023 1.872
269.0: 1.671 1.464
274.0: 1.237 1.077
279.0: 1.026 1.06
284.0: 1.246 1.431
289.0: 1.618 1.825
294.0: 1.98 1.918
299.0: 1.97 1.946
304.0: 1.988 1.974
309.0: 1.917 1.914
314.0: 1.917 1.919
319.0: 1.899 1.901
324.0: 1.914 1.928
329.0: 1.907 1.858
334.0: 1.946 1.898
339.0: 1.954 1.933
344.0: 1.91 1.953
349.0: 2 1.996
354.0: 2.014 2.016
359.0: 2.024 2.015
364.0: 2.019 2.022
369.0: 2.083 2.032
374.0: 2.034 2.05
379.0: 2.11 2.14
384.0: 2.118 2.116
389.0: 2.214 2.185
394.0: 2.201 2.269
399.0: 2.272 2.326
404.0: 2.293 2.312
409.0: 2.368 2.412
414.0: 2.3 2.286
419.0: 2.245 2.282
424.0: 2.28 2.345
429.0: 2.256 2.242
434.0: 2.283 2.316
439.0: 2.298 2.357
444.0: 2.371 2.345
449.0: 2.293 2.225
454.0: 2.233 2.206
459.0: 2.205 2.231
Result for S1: 2.2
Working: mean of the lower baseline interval 1.93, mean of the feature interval 1.97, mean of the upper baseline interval 2.21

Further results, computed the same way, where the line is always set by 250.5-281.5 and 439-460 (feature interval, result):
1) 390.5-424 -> -2.4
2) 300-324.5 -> -1.7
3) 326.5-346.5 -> -0.3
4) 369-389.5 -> -0.6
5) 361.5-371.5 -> -0.2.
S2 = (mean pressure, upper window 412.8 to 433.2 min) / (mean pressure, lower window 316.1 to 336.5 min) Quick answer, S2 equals 1.19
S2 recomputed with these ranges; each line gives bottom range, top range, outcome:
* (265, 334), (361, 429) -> 1.28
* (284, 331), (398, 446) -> 1.24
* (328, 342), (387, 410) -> 1.18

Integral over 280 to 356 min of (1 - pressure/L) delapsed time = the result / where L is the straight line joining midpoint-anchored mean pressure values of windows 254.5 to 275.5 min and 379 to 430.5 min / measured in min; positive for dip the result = 2.3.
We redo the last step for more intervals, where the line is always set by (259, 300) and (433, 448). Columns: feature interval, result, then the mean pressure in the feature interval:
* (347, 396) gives -1.4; 2.07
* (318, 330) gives -0.7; 1.91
